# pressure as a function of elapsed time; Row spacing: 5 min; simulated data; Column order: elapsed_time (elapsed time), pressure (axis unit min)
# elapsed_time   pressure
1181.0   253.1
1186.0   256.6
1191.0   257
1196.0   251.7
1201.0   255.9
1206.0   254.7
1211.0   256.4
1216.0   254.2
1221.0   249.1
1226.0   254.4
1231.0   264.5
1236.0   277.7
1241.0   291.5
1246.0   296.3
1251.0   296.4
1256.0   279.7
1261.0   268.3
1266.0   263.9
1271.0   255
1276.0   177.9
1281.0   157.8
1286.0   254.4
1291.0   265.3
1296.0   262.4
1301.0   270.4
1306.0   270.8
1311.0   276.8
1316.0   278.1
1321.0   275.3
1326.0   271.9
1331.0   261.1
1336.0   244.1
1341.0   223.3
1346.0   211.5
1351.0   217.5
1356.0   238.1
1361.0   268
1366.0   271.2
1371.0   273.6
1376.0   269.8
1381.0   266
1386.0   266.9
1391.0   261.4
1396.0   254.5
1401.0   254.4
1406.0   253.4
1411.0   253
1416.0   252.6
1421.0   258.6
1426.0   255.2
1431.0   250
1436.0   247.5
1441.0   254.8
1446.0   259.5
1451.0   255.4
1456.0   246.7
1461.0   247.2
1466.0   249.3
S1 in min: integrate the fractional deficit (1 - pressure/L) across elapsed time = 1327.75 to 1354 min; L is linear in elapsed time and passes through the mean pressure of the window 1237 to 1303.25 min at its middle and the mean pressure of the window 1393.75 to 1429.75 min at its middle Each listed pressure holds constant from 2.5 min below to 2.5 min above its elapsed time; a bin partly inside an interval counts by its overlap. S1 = 2.4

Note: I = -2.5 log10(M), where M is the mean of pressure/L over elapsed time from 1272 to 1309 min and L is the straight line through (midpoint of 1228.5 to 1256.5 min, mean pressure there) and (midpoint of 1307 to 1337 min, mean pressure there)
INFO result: 0.16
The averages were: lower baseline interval 285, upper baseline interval 269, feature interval 238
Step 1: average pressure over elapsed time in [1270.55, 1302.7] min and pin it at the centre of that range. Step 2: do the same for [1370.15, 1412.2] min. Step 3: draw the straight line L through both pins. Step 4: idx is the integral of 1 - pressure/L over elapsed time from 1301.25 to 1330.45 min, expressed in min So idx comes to -4.0 min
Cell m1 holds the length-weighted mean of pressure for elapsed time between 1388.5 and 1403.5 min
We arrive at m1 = 257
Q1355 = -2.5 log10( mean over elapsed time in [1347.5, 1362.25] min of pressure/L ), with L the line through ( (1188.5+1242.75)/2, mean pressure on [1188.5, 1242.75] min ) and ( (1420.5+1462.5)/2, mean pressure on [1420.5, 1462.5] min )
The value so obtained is 0.08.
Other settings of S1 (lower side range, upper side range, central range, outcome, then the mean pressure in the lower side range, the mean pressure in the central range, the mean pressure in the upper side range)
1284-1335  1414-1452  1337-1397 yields 2.3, 268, 252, 254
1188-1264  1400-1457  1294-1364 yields 1.4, 267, 255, 254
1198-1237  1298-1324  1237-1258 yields -2.2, 258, 290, 274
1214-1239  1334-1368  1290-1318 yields -2.7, 261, 271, 239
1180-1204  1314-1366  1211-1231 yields 0.0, 255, 255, 250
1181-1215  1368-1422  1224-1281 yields -1.0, 255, 261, 261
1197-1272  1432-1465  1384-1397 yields -0.3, 268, 261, 252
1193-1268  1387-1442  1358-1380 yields -1.0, 268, 270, 254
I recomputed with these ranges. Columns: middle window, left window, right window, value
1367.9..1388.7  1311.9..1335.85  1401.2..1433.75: -0.036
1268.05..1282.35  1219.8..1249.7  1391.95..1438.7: 0.313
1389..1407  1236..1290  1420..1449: -0.007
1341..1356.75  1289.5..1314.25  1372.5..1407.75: 0.199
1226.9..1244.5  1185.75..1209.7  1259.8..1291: -0.141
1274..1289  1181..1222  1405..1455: 0.263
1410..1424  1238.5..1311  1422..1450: -0.003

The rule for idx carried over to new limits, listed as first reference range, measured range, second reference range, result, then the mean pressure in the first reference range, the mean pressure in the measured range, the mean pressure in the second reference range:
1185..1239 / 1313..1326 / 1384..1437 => -1.0 min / 258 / 276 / 255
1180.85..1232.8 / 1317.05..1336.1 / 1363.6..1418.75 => -0.5 min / 255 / 267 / 261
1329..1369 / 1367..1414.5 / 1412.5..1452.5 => -2.6 min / 242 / 262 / 254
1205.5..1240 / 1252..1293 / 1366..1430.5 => 2.9 min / 260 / 242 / 260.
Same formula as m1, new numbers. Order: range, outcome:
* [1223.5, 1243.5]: 272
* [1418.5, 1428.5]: 257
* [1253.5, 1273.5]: 267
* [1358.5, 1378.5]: 271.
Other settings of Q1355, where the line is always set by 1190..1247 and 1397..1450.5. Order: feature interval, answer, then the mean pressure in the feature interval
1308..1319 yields -0.07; 277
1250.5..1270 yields -0.05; 273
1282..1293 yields 0.06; 246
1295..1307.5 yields -0.04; 268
